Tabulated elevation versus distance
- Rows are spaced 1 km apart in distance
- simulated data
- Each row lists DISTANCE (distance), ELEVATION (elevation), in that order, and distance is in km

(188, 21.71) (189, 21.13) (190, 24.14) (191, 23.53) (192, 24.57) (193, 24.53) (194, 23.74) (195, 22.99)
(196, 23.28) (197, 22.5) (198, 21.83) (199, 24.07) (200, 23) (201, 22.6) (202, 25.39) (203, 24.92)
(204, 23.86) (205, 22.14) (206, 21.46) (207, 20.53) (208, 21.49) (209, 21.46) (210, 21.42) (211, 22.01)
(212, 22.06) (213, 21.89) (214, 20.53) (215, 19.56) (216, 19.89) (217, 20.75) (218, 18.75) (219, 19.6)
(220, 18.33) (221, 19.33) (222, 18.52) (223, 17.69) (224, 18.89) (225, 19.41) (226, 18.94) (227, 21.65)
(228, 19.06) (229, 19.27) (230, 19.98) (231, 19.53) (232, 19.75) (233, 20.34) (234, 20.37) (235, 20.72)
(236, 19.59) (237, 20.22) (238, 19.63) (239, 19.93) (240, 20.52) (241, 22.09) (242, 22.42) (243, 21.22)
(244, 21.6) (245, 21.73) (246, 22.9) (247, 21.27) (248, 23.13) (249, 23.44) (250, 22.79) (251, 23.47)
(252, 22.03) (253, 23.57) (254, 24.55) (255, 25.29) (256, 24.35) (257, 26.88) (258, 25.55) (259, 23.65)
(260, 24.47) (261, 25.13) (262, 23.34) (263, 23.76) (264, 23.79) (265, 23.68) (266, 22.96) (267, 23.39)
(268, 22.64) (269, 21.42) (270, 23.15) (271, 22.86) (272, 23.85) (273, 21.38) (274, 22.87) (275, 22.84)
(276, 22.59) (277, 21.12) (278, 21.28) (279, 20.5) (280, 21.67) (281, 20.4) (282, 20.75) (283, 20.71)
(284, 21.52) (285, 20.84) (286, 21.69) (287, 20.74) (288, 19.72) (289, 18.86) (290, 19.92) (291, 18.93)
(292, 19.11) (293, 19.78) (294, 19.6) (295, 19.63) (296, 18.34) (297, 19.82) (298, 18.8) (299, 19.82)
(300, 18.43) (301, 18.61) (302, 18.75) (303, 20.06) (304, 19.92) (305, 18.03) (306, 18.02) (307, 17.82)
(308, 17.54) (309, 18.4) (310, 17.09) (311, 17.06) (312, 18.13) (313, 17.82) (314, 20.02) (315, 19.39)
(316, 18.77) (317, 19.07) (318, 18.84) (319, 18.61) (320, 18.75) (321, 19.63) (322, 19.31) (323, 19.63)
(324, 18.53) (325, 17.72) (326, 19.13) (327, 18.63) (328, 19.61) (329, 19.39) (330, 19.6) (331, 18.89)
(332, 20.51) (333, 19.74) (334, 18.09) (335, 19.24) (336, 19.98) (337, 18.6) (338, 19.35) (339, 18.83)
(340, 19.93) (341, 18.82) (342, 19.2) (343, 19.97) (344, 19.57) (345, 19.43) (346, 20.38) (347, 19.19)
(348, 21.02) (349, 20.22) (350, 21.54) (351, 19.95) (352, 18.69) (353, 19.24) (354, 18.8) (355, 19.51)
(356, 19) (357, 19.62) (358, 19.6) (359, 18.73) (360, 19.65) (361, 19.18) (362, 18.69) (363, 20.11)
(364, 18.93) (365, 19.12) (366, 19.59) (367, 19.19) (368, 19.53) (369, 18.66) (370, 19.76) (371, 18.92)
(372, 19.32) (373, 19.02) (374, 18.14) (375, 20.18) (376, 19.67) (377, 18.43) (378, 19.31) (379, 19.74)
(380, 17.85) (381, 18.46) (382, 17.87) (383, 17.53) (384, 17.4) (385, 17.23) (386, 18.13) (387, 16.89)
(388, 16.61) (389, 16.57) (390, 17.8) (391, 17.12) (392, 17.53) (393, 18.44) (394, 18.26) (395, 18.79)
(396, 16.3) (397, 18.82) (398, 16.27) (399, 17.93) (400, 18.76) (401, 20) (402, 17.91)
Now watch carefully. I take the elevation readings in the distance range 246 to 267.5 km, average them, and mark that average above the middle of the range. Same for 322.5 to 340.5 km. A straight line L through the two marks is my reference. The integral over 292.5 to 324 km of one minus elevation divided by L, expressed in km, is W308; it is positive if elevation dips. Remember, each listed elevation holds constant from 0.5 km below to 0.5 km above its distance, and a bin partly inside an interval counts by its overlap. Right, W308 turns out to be 2.7 km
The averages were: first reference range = 23.8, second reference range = 19.2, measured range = 18.8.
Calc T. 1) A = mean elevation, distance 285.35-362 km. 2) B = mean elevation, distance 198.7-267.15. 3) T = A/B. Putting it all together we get 0.9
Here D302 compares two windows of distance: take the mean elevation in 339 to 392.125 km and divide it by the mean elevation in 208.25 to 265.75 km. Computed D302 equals 0.9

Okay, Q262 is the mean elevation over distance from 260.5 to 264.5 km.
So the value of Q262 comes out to 24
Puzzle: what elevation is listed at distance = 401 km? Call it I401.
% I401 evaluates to 20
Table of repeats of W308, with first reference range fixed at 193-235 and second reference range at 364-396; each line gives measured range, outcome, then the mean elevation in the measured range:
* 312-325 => 0.30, 18.9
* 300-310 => 0.57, 18.5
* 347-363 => -0.65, 19.6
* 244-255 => -1.31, 22.9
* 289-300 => 0.26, 19.3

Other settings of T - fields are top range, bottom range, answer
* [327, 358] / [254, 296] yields 0.88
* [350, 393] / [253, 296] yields 0.85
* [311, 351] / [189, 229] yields 0.90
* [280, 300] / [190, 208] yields 0.86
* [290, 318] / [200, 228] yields 0.90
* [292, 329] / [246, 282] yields 0.82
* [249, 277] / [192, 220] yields 1.07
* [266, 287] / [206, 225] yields 1.08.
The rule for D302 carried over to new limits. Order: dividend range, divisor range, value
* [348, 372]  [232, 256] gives 0.89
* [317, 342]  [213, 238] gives 0.97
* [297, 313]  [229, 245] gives 0.90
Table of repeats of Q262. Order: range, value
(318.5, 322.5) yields 19.1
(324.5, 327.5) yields 18.5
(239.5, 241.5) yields 21.3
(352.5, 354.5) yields 19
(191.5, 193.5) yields 24.6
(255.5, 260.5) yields 25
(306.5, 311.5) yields 17.6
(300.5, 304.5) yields 19.3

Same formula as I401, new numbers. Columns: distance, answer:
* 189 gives 21.13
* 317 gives 19.07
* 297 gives 19.82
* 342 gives 19.2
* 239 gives 19.93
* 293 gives 19.78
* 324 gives 18.53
